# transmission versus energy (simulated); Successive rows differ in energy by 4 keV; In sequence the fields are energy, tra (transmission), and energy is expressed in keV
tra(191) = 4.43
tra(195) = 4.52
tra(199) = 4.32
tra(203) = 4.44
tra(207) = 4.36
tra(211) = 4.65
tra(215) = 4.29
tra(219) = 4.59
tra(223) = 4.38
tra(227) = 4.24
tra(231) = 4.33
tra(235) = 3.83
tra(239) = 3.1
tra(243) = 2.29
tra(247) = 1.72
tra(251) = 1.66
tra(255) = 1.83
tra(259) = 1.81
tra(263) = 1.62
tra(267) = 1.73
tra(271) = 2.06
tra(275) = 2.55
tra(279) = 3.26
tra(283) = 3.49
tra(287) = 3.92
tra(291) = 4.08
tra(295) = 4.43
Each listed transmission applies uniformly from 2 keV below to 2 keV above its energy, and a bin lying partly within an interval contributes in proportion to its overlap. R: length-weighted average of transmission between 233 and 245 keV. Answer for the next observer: 3.07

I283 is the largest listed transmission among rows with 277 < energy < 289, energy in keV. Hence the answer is 3.92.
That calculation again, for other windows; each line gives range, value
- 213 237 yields 4.59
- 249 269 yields 1.83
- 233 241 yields 3.83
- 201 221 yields 4.65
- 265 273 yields 2.06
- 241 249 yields 2.29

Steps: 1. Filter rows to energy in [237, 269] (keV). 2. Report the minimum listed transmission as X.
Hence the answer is 1.62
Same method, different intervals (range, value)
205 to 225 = 4.29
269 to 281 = 2.06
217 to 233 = 4.24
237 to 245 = 2.29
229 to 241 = 3.1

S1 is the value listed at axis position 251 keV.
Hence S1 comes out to 1.66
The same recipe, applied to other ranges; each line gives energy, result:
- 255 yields 1.83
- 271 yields 2.06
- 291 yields 4.08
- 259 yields 1.81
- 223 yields 4.38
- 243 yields 2.29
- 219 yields 4.59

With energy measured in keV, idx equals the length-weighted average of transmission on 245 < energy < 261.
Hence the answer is 1.75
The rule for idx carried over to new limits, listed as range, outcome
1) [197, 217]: 4.41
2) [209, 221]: 4.51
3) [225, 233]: 4.29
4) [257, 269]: 1.72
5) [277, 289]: 3.56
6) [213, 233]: 4.37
